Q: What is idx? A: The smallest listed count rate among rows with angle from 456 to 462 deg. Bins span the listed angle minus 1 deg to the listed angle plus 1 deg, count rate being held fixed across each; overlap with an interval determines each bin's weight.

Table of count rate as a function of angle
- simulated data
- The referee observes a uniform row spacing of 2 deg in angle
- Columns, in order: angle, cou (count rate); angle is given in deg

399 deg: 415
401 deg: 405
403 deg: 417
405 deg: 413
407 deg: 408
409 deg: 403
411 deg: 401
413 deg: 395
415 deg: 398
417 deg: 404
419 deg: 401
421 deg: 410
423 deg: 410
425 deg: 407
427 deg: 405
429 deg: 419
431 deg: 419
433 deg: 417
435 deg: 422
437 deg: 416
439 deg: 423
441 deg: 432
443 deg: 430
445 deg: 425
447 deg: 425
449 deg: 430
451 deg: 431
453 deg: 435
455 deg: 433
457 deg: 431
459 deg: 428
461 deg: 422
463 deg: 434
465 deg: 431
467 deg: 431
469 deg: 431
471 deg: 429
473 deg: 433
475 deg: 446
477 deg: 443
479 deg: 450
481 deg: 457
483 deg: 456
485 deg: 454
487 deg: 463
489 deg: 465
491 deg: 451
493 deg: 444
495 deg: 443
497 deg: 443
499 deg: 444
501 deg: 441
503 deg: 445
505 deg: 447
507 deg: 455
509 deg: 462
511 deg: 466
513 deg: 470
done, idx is 422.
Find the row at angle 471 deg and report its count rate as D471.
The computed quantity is 429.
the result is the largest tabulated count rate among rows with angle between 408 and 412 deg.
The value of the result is 403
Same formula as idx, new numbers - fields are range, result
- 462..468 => 431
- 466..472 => 429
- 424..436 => 405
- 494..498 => 443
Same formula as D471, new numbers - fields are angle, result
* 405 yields 413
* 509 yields 462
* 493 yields 444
